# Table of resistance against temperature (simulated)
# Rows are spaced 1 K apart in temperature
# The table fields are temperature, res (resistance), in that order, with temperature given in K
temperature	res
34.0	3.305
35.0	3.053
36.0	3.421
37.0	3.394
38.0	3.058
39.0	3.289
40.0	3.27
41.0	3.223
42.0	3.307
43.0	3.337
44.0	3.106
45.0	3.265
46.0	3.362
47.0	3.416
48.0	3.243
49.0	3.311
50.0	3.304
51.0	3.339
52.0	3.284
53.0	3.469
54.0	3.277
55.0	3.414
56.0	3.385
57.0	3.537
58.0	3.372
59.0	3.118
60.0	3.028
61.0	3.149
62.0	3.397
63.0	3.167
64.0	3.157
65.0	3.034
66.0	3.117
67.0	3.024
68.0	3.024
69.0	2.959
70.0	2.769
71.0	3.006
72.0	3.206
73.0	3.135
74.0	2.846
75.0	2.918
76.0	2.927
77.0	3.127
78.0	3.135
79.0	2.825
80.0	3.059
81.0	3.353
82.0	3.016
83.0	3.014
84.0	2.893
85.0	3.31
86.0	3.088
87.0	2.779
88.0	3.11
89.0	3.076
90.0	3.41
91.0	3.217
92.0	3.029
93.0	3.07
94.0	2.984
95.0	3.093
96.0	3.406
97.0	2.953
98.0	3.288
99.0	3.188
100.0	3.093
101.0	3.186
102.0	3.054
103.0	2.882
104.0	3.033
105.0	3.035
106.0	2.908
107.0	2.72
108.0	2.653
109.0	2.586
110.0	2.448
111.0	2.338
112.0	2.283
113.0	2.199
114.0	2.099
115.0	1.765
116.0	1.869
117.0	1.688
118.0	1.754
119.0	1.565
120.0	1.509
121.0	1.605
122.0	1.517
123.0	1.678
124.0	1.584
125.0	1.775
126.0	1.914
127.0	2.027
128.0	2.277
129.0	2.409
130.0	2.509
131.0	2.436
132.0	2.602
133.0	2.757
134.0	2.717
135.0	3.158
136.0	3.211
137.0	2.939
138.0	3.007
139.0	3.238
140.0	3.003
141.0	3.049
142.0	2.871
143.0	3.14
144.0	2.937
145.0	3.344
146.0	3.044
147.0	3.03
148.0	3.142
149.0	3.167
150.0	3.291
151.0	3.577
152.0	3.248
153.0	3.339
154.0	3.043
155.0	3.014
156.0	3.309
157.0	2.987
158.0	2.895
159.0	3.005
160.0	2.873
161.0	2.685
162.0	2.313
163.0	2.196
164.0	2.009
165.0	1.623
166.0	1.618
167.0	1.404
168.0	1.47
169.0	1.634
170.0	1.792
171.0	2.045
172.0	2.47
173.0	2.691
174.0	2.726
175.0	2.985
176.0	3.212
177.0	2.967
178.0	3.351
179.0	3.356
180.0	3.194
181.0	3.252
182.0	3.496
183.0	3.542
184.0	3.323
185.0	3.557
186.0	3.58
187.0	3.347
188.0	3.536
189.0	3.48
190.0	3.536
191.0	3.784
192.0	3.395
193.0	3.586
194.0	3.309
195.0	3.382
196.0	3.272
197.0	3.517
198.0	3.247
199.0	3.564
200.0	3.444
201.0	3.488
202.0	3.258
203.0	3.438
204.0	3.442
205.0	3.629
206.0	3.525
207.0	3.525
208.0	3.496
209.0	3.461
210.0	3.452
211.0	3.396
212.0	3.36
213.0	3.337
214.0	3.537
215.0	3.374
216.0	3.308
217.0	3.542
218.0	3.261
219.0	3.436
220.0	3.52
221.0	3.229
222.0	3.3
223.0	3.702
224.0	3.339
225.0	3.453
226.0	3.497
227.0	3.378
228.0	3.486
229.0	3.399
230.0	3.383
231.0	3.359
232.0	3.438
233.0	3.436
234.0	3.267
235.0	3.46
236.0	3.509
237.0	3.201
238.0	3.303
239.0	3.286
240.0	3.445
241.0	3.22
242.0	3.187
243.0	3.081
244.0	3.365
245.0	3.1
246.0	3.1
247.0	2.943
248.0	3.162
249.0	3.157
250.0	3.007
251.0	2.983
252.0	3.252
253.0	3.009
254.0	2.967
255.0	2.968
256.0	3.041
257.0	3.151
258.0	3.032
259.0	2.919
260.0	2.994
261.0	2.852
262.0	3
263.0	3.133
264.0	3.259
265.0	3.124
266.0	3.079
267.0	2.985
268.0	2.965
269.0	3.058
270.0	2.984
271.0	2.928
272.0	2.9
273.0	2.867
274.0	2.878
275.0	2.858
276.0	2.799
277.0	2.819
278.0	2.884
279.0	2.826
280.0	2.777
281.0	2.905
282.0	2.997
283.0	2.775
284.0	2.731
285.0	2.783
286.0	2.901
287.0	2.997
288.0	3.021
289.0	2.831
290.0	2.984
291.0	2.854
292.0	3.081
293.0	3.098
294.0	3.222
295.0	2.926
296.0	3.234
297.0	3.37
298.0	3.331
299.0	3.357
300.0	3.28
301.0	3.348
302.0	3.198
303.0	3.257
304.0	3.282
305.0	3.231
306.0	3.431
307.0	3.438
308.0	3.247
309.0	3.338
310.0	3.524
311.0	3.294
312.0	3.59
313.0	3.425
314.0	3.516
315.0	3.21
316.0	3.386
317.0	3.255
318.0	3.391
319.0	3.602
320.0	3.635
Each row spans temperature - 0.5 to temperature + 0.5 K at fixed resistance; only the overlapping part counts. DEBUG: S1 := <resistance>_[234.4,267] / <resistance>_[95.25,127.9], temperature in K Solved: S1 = 1.32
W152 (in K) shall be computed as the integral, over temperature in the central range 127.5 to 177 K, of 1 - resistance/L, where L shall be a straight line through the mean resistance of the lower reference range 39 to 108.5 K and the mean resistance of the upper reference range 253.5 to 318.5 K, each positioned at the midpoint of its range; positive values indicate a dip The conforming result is 6.2 K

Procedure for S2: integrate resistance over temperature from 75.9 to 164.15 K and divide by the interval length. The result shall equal 2.75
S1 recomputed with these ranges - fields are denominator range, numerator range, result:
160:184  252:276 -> 1.18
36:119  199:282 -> 1.07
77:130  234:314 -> 1.19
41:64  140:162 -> 0.93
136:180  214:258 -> 1.18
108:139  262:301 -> 1.34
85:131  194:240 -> 1.35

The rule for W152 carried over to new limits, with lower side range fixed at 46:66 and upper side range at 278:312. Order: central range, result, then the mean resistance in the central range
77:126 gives 9.1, 2.65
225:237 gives -0.9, 3.41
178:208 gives -2.4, 3.45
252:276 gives 1.1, 3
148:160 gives 0.2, 3.16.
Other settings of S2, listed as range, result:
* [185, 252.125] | 3.38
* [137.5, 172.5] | 2.71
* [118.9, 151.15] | 2.61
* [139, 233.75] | 3.14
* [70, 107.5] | 3.06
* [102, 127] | 2.16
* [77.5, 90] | 3.07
